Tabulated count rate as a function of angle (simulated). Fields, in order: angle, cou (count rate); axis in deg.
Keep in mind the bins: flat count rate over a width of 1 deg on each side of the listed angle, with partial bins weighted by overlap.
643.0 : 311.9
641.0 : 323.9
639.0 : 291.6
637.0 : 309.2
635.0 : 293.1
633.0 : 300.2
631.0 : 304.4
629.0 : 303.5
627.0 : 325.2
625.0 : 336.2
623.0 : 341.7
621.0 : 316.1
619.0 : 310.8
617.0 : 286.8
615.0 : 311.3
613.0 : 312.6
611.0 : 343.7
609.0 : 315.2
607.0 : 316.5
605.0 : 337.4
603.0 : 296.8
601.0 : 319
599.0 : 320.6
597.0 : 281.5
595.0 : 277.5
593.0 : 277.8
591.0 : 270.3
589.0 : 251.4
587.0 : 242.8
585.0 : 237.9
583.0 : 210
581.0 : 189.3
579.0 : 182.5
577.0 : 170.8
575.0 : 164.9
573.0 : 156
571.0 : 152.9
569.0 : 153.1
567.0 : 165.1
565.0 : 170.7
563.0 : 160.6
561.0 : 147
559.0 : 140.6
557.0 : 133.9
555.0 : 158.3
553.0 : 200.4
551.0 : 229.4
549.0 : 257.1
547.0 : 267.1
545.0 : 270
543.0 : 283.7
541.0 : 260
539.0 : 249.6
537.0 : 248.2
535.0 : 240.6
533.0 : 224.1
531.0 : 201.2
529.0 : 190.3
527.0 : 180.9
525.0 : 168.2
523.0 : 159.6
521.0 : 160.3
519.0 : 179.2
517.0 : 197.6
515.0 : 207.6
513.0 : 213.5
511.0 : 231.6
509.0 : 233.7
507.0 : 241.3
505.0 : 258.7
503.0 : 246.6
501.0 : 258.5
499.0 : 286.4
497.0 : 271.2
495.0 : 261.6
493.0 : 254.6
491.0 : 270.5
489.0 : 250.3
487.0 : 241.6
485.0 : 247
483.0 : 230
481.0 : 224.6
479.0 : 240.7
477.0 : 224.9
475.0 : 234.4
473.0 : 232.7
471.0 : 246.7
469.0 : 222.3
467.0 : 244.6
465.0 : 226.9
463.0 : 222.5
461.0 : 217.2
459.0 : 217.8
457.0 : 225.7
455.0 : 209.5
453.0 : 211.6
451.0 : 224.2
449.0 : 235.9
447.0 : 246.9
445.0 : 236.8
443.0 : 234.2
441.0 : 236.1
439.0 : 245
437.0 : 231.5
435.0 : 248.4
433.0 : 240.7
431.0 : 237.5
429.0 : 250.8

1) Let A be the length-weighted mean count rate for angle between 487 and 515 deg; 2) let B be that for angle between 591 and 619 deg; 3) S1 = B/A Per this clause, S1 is 1.22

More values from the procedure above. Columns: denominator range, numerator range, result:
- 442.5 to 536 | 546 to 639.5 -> 1.11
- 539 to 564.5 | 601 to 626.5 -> 1.52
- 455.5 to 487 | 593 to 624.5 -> 1.35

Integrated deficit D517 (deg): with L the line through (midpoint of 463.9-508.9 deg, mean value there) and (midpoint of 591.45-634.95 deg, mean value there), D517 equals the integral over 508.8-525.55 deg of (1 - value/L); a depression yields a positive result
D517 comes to 4.3 deg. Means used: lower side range 246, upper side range 310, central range 193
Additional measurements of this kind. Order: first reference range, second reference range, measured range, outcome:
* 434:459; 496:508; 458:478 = 1.14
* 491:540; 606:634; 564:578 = 5.70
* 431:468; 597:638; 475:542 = 7.84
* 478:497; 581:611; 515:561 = 9.75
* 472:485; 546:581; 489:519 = -3.73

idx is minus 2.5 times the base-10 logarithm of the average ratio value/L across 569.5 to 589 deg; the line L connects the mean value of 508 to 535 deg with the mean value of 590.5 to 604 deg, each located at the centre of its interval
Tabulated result 0.375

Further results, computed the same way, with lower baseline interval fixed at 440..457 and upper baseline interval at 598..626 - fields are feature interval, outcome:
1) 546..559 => 0.37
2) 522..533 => 0.43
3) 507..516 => 0.18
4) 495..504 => -0.03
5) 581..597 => 0.22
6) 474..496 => 0.03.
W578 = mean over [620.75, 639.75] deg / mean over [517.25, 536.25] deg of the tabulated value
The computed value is 1.6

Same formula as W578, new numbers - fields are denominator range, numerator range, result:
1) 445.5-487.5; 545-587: 0.81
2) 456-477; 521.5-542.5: 0.93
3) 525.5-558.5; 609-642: 1.41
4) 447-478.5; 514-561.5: 0.91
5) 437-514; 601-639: 1.32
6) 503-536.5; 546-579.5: 0.85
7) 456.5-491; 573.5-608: 1.09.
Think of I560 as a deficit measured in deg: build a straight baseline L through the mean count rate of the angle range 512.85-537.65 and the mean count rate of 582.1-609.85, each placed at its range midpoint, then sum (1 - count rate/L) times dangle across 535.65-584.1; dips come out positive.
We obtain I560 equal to 7.75 deg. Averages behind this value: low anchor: 197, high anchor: 283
